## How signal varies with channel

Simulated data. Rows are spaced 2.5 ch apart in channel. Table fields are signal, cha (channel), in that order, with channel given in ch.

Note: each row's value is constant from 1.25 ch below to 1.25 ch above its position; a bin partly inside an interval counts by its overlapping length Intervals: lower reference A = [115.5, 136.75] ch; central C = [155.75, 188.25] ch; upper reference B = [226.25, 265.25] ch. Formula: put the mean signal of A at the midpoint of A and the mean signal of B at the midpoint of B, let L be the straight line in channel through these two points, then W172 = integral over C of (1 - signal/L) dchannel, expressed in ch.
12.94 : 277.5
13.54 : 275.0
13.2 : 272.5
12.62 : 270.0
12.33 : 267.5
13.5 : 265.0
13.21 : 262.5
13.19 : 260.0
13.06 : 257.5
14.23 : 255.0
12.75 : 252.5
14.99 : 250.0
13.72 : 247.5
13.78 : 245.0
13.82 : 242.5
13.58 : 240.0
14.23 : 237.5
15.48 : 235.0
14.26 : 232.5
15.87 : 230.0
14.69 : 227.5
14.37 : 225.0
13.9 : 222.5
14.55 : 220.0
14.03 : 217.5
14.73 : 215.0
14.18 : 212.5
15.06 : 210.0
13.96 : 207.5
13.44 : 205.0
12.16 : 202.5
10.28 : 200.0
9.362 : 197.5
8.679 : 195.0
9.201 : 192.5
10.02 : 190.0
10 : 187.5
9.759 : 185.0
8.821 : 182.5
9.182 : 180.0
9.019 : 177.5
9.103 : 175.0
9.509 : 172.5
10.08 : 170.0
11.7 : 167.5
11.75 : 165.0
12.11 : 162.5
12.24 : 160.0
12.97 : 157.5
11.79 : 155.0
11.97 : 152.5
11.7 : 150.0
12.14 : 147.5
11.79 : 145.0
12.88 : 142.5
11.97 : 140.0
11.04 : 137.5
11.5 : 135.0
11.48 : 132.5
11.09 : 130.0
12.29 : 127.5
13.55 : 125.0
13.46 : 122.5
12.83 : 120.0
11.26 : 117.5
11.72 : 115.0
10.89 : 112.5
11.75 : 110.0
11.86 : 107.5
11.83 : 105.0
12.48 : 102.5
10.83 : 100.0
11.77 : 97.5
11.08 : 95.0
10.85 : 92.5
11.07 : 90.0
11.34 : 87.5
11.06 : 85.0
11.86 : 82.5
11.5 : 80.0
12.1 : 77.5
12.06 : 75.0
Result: 5.9 ch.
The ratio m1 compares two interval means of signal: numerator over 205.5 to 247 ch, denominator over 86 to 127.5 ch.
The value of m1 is 1.2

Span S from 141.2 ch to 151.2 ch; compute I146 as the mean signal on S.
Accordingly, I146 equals 12.1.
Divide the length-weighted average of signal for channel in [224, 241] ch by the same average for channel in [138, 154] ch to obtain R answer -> 1.22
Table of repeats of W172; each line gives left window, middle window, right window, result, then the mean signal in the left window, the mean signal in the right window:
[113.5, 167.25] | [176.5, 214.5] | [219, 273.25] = 6.05 ch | 12.1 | 13.9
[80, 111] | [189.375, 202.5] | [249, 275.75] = 2.97 ch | 11.5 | 13.3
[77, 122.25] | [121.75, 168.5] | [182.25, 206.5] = -4.72 ch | 11.6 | 10.3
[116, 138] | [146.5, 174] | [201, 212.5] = 2.42 ch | 12.1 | 13.6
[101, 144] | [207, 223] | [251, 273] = -2.05 ch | 12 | 13.1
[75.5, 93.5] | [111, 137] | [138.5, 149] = -0.14 ch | 11.4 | 12.2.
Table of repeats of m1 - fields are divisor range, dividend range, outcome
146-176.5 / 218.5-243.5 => 1.27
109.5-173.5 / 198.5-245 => 1.18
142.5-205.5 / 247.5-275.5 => 1.24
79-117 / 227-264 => 1.23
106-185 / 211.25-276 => 1.22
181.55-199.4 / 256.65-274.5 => 1.38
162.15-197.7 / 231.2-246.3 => 1.44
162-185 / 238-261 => 1.36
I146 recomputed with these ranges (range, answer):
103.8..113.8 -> 11.6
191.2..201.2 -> 9.38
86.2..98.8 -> 11.2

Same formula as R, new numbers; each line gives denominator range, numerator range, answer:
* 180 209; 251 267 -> 1.27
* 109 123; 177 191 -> 0.80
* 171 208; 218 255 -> 1.42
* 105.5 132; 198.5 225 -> 1.13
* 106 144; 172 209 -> 0.85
